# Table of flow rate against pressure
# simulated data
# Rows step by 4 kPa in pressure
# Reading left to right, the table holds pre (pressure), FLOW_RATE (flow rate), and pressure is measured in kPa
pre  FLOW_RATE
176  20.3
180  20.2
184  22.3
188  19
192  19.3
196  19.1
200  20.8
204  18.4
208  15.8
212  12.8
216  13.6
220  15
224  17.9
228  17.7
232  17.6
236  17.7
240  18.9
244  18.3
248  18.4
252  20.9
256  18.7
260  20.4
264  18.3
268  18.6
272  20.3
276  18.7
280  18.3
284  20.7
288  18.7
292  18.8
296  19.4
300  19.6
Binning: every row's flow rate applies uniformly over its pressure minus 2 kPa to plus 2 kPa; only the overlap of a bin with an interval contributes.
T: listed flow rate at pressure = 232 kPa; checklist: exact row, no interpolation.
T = 17.6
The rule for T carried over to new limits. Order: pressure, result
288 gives 18.7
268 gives 18.6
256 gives 18.7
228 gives 17.7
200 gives 20.8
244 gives 18.3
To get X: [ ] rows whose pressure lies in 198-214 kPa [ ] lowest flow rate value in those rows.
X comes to 12.8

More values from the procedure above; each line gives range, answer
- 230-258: 17.6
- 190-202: 19.1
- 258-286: 18.3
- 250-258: 18.7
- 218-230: 15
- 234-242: 17.7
